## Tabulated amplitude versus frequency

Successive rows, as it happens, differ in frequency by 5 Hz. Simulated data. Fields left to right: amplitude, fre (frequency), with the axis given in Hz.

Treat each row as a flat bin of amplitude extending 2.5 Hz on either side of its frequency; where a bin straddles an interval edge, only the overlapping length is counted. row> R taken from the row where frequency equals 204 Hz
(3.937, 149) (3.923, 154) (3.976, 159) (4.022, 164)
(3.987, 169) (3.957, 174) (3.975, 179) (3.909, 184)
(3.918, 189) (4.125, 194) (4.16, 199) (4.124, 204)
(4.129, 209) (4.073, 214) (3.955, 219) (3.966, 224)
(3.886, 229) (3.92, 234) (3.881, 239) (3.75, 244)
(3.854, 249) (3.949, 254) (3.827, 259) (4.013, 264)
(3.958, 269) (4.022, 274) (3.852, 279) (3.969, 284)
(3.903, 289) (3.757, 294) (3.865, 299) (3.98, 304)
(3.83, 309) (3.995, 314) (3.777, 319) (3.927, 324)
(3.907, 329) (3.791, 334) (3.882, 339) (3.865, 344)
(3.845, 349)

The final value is 4.124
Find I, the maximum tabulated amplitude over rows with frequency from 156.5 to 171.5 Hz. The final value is 4.022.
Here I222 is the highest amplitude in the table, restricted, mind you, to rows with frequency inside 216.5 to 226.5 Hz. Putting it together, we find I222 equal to 3.966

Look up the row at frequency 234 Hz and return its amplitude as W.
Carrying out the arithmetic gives 3.92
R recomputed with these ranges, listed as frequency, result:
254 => 3.949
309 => 3.83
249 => 3.854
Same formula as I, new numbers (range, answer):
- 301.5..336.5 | 3.995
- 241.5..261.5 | 3.949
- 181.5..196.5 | 4.125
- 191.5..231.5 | 4.16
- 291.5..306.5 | 3.98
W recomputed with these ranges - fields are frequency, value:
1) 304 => 3.98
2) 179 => 3.975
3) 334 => 3.791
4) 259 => 3.827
